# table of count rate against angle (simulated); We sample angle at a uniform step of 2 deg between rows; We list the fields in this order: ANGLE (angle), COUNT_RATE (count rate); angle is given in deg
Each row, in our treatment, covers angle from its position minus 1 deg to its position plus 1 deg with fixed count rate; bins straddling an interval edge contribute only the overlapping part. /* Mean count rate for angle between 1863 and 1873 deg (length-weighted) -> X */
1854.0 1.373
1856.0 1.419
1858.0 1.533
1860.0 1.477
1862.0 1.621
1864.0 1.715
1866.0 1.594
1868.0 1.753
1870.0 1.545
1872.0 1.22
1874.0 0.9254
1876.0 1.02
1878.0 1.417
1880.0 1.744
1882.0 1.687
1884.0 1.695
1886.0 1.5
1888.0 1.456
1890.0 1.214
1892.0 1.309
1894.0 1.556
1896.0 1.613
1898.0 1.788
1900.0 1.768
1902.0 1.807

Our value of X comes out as 1.57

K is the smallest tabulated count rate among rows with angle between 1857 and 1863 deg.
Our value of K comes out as 1.477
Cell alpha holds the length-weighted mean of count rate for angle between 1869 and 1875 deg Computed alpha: 1.23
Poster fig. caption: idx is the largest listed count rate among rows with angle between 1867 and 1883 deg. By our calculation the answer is 1.753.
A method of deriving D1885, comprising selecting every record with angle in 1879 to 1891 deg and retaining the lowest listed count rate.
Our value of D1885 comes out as 1.214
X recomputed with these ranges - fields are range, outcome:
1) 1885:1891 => 1.39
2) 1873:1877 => 0.973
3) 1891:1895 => 1.43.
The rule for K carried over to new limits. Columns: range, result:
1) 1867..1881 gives 0.9254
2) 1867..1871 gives 1.545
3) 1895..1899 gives 1.613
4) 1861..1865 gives 1.621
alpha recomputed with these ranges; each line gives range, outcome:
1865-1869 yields 1.67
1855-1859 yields 1.48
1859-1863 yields 1.55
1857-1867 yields 1.59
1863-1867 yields 1.65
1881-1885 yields 1.69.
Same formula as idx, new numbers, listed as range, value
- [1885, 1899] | 1.788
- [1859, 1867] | 1.715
